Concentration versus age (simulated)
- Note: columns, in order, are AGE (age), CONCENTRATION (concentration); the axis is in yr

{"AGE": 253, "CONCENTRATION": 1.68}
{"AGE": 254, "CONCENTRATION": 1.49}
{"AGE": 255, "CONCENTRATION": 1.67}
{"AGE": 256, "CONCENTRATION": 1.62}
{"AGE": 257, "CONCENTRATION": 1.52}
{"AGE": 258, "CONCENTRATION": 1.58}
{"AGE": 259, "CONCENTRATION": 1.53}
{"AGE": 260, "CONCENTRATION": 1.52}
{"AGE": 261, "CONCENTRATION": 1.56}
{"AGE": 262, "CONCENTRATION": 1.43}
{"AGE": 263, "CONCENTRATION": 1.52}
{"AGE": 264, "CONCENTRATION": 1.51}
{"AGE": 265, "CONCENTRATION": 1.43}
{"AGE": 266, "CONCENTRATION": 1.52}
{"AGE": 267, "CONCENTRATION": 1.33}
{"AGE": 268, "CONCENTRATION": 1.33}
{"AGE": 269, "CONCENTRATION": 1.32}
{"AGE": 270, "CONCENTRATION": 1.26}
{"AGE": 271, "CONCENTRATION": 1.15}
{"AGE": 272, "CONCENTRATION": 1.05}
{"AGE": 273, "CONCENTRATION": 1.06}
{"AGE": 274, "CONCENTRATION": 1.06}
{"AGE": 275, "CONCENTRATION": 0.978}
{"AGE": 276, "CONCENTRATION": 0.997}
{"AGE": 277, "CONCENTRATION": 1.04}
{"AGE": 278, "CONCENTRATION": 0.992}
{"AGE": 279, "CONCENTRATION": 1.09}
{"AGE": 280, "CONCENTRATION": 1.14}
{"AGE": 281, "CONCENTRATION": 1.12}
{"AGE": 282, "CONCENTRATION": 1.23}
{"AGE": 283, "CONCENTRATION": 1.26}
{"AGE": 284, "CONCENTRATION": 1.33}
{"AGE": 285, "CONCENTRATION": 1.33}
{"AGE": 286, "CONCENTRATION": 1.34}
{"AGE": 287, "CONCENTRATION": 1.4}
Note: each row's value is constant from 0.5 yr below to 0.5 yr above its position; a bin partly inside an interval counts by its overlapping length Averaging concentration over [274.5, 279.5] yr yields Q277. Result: 1.02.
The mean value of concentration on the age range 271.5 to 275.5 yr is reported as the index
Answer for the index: 1.04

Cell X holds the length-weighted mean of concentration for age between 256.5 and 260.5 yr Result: 1.54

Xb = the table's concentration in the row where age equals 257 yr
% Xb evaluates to 1.52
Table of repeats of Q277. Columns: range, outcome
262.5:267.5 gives 1.46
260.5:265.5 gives 1.49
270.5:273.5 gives 1.09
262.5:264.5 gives 1.52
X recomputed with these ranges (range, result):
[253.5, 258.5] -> 1.58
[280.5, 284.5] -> 1.23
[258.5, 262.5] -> 1.51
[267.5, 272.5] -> 1.22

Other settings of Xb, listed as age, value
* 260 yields 1.52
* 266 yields 1.52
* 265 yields 1.43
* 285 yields 1.33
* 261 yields 1.56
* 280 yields 1.14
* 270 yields 1.26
